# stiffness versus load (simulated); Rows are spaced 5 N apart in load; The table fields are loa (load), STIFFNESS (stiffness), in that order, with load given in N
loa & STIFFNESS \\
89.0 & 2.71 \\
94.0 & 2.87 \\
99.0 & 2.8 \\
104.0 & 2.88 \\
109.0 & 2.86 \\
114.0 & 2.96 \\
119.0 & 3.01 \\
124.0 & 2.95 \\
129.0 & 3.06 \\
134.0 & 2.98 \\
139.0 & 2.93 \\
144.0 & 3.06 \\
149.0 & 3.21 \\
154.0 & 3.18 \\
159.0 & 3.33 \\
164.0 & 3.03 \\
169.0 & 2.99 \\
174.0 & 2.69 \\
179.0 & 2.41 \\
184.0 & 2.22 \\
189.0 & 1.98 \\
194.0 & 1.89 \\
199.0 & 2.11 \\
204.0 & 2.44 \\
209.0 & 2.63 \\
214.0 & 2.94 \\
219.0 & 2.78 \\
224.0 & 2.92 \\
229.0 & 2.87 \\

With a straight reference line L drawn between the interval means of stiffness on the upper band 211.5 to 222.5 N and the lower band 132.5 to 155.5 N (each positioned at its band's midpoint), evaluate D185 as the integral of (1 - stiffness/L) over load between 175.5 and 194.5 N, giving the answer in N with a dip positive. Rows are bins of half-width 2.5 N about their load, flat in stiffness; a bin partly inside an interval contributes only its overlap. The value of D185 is 5.0 N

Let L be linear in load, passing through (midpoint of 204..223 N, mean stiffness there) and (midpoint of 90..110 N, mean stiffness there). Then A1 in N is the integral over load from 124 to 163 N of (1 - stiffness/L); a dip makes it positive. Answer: -4.0 N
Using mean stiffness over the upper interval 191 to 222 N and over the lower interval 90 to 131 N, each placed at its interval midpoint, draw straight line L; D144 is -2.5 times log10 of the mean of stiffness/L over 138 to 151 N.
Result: -0.12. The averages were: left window 2.91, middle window 3.08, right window 2.46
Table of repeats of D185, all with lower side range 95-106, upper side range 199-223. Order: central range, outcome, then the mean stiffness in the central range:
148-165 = -2.8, 3.2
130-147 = -1.4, 3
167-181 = 0.1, 2.7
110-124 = -0.8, 2.97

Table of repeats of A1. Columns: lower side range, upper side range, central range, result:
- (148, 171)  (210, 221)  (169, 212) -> 9.1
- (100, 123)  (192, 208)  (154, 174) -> -4.6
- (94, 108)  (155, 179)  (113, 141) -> -0.9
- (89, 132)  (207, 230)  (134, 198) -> 3.0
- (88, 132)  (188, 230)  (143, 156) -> -1.9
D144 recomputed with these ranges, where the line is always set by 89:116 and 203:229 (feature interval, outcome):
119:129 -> -0.06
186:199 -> 0.37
